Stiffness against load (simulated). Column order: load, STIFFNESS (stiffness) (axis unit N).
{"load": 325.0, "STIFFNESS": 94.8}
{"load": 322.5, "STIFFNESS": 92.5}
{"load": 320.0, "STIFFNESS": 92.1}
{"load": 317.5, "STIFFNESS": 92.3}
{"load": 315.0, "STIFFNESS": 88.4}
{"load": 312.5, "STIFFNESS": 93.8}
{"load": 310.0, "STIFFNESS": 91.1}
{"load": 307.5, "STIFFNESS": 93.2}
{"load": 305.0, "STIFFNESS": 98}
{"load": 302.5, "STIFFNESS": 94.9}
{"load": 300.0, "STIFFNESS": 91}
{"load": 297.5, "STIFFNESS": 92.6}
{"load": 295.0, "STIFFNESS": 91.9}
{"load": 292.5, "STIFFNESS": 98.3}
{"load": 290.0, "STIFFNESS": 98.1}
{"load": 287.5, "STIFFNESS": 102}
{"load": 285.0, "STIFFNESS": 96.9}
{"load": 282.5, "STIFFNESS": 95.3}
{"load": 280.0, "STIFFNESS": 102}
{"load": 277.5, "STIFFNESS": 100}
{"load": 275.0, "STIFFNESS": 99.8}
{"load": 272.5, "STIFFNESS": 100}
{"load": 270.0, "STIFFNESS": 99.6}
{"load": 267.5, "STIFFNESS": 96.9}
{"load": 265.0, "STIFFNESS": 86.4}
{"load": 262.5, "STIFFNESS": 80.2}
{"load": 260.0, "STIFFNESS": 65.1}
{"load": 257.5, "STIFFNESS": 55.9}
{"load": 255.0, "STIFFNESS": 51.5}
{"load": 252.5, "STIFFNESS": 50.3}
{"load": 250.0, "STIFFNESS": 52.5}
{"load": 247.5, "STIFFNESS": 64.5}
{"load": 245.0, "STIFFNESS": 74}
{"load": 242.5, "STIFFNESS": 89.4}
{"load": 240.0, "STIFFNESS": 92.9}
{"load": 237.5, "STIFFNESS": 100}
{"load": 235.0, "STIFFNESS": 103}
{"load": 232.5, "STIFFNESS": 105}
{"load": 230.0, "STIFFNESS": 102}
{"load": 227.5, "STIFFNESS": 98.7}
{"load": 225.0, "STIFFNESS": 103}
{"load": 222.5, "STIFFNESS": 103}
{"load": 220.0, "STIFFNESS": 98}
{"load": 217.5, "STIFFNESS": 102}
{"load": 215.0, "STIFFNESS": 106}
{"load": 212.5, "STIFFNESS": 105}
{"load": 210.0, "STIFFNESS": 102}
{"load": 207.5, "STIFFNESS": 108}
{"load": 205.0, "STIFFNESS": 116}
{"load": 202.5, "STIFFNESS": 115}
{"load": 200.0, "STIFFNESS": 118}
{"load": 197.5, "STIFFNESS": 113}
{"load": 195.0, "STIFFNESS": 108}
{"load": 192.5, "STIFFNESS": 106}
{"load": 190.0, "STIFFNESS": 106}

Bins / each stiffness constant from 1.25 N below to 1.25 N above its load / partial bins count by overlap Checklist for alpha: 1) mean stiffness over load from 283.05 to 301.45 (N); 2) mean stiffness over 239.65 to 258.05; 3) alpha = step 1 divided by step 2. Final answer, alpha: 1.5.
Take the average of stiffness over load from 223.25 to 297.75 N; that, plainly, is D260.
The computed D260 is 88.3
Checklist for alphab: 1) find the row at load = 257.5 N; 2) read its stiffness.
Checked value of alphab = 55.9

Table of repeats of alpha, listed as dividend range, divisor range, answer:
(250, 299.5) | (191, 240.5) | 0.82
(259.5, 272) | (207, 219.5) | 0.84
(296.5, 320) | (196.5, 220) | 0.85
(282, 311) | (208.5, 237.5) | 0.93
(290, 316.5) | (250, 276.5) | 1.21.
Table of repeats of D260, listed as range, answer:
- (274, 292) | 99.1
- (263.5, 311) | 96.2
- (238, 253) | 73.1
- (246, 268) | 66.1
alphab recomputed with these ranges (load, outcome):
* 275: 99.8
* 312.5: 93.8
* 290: 98.1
